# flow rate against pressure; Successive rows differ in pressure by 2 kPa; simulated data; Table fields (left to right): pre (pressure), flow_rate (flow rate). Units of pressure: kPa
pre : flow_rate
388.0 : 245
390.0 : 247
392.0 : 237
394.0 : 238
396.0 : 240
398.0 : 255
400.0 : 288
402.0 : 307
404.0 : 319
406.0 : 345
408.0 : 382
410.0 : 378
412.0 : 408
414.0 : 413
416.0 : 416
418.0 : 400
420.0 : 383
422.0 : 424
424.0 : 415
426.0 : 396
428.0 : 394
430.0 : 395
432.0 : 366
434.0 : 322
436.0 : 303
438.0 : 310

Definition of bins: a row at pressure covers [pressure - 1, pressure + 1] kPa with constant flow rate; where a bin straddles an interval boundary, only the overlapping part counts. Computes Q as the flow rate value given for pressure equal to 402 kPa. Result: 307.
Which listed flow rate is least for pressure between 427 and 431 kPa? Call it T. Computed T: 394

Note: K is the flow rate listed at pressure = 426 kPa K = 396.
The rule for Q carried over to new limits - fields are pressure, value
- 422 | 424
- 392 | 237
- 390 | 247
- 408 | 382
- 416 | 416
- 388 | 245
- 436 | 303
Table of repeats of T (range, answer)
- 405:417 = 345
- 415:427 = 383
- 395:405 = 240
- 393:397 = 238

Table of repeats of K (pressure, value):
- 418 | 400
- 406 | 345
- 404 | 319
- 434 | 322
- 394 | 238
